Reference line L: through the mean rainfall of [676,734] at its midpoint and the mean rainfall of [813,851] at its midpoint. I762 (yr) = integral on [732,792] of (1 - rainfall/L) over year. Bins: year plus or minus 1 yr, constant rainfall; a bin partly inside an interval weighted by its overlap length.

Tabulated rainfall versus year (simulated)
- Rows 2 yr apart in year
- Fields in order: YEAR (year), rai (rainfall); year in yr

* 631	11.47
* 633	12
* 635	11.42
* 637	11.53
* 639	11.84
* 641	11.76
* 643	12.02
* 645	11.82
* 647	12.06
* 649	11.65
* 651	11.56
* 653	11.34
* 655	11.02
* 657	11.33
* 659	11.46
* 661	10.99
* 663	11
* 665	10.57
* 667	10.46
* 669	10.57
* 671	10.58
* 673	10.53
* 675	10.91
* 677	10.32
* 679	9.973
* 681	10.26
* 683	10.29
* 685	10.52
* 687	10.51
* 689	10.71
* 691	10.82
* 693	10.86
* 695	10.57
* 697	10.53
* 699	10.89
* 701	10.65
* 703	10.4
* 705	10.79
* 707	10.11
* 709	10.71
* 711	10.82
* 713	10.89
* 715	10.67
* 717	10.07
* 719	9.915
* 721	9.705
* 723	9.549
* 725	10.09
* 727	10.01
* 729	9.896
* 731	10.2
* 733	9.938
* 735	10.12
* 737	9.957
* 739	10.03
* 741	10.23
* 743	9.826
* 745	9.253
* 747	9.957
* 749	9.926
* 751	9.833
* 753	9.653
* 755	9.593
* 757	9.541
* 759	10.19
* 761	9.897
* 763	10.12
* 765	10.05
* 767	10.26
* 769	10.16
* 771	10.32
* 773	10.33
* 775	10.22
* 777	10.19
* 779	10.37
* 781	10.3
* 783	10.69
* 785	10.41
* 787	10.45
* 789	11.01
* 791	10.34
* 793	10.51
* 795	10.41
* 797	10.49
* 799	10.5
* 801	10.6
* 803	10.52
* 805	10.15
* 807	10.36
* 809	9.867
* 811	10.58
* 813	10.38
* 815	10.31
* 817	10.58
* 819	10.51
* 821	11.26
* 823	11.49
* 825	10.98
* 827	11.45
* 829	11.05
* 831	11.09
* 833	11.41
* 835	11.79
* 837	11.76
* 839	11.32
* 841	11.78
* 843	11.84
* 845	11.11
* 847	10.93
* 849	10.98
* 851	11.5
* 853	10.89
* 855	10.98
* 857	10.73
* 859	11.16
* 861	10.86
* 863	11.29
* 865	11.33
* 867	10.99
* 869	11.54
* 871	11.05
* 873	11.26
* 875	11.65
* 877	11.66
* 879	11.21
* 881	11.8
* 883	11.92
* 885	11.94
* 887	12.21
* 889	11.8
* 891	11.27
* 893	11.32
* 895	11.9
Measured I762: 3.5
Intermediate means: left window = 10.4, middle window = 10.1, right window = 11.2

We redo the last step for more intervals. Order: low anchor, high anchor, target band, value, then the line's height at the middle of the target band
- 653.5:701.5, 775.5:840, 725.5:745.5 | 1.4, 10.7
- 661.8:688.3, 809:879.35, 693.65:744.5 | 2.0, 10.7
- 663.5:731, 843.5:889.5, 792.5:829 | 1.4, 11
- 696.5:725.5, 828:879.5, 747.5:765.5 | 1.4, 10.7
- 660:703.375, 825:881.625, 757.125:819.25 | 3.8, 11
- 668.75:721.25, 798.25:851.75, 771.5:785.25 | 0.6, 10.8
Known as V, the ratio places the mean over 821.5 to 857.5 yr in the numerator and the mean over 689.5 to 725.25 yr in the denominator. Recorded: 1.1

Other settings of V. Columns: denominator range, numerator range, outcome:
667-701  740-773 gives 0.94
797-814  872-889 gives 1.13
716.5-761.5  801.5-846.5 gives 1.11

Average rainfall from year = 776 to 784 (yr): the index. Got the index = 10.4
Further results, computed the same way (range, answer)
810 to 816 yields 10.4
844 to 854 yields 11.1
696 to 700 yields 10.7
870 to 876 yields 11.3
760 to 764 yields 10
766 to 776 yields 10.3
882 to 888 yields 12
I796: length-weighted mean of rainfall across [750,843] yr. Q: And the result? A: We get 10.6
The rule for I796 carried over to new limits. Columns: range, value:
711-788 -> 10.1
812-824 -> 10.8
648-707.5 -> 10.7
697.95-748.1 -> 10.2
